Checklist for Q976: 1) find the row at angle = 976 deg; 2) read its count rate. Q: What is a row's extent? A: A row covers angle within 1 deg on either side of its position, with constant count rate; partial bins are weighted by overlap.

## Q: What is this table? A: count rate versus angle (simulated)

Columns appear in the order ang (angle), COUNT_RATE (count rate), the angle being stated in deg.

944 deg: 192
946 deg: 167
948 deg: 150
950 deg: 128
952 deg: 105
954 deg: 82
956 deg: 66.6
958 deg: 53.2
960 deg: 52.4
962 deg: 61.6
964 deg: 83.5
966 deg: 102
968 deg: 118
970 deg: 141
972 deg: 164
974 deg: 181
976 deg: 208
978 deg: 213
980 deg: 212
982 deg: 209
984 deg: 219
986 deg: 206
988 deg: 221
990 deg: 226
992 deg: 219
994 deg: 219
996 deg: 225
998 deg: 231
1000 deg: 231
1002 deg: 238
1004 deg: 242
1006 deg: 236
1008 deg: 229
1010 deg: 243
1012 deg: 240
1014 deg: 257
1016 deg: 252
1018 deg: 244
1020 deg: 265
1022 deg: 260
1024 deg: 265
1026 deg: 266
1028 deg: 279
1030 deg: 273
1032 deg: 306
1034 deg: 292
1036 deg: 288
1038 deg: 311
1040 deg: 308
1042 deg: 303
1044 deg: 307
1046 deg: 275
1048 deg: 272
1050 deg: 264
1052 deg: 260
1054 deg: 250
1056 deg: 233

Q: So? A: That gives 208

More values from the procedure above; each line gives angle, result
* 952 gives 105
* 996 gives 225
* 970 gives 141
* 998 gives 231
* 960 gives 52.4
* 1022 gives 260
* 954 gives 82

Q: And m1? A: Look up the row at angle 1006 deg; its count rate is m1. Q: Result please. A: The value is 236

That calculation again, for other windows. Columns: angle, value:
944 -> 192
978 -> 213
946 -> 167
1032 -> 306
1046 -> 275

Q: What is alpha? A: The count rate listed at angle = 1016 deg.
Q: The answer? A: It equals 252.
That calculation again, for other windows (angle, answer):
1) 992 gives 219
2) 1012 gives 240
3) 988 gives 221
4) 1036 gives 288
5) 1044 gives 307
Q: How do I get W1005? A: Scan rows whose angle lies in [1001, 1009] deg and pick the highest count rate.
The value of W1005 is 242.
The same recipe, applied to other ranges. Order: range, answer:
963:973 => 164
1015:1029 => 279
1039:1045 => 308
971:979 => 213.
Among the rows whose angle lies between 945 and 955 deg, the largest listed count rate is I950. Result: 167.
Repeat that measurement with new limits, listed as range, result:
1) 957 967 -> 102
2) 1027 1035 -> 306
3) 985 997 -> 226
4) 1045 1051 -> 275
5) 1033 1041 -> 311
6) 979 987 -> 219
